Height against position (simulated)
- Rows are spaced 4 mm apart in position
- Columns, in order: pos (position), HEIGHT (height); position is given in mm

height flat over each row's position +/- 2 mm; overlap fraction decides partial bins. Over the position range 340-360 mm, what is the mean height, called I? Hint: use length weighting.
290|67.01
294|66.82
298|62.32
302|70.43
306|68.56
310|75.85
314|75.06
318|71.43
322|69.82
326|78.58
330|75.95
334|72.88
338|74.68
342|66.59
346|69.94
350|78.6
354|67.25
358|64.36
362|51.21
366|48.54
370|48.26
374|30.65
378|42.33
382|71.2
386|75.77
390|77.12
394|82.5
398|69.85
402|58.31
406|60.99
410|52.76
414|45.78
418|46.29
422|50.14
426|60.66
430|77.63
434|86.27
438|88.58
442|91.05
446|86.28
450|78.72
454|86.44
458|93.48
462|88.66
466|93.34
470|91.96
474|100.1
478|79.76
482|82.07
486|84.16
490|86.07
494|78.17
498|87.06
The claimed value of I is 69.3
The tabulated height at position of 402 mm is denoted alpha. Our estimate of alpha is 58.31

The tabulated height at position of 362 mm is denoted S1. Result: 51.21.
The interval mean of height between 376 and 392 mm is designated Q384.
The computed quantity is 66.6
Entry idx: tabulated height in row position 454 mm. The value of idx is 86.44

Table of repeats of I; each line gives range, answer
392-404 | 70.2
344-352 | 74.3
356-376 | 48.6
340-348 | 68.3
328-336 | 74.4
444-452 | 82.5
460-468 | 91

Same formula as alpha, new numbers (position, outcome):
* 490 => 86.07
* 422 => 50.14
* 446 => 86.28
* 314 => 75.06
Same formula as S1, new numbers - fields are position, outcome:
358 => 64.36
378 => 42.33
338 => 74.68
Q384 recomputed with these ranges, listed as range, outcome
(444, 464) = 86.7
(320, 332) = 74.8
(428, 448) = 86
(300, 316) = 72.5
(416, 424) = 48.2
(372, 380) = 36.5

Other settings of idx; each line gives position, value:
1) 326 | 78.58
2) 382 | 71.2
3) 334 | 72.88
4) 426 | 60.66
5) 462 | 88.66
